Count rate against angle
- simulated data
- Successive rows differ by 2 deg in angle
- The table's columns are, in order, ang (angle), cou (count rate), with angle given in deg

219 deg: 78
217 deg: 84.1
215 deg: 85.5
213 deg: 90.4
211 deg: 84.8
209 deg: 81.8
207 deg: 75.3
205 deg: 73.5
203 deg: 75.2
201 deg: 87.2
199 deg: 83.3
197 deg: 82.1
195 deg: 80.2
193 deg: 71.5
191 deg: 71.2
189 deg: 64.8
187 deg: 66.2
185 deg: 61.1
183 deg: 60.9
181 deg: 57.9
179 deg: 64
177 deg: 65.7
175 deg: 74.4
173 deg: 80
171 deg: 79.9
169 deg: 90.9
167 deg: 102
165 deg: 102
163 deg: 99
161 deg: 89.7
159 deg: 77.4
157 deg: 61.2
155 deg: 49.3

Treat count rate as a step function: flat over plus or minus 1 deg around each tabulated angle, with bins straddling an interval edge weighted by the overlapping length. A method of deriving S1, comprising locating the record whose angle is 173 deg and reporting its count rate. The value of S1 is 80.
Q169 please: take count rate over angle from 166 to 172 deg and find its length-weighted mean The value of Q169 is 90.9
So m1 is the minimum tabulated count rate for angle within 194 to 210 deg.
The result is 73.5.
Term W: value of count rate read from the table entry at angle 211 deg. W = 84.8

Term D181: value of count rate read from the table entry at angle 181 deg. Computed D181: 57.9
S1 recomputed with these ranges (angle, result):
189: 64.8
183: 60.9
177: 65.7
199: 83.3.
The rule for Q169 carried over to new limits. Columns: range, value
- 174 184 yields 64.6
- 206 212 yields 80.6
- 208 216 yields 85.6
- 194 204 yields 81.6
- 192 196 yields 75.8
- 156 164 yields 81.8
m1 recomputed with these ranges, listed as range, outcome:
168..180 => 64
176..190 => 57.9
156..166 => 61.2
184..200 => 61.1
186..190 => 64.8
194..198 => 80.2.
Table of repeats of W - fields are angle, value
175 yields 74.4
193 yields 71.5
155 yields 49.3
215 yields 85.5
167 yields 102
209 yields 81.8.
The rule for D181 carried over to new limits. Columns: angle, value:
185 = 61.1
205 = 73.5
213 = 90.4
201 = 87.2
